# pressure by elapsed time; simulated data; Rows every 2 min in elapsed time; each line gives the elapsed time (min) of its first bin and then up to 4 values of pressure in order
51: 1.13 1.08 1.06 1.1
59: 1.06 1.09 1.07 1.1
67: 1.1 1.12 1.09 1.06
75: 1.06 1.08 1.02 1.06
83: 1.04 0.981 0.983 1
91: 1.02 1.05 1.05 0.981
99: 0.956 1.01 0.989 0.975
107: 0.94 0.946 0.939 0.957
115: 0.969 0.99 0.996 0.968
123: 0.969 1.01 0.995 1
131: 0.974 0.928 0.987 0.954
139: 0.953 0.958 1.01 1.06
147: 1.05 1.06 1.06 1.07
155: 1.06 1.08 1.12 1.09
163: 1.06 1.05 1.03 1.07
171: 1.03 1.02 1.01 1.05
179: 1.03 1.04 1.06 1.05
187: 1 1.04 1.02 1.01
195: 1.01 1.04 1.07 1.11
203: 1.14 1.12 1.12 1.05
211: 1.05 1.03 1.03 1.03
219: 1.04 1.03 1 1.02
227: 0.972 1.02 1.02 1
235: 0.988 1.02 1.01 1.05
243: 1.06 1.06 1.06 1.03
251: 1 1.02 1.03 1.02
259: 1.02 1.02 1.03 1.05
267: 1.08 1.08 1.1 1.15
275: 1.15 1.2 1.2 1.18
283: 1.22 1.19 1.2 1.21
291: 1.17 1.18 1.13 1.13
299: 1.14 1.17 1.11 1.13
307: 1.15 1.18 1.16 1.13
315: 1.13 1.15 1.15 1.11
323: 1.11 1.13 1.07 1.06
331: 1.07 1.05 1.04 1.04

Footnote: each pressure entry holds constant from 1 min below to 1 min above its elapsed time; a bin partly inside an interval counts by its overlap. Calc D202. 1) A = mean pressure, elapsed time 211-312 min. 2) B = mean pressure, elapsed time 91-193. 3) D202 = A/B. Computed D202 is 1.07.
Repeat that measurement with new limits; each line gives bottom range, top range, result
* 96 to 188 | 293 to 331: 1.12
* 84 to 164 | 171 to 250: 1.03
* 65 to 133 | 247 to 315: 1.11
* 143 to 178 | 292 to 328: 1.08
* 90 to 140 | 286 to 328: 1.17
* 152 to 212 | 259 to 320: 1.08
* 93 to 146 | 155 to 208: 1.08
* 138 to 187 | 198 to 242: 1.00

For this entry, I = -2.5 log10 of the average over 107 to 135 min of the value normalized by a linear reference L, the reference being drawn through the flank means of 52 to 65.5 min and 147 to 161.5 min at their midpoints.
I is 0.11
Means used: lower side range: 1.08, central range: 0.972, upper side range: 1.07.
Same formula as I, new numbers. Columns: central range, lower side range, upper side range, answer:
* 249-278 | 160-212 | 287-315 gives 0.05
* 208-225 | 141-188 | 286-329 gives 0.05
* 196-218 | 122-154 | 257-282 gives -0.02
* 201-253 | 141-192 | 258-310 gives 0.06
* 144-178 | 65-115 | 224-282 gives -0.02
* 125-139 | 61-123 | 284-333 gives 0.07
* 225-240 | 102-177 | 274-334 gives 0.08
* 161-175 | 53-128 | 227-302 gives 0.01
